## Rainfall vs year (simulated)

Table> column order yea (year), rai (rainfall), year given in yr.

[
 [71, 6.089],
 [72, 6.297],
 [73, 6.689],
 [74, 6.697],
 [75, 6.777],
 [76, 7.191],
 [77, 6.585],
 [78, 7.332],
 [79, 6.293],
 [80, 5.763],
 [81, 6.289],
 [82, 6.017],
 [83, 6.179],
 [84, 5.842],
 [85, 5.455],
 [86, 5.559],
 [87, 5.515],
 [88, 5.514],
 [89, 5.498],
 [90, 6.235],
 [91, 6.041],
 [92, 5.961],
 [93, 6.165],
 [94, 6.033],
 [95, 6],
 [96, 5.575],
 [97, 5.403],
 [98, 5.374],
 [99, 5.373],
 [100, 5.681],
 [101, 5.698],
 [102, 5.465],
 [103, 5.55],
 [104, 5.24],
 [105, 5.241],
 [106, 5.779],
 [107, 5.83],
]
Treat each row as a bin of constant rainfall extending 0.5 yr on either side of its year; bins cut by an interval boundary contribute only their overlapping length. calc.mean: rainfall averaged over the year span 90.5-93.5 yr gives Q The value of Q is 6.06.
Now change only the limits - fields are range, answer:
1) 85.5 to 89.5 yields 5.52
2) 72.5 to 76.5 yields 6.84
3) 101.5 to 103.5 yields 5.51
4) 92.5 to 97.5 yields 5.84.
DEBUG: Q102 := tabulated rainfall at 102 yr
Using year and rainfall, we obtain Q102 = 5.465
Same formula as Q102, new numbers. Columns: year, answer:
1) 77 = 6.585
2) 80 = 5.763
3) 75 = 6.777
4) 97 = 5.403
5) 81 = 6.289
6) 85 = 5.455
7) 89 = 5.498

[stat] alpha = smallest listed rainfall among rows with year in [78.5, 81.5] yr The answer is 5.763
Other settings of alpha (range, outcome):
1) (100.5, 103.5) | 5.465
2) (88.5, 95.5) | 5.498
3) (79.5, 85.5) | 5.455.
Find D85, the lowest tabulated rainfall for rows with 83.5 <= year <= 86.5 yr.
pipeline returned 5.455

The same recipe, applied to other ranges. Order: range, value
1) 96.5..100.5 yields 5.373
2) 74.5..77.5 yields 6.585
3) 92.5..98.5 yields 5.374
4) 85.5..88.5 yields 5.514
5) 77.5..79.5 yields 6.293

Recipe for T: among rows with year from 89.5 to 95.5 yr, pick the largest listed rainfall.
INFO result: 6.235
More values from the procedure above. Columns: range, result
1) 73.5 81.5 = 7.332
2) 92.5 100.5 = 6.165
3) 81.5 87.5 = 6.179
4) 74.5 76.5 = 7.191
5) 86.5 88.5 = 5.515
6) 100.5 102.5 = 5.698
